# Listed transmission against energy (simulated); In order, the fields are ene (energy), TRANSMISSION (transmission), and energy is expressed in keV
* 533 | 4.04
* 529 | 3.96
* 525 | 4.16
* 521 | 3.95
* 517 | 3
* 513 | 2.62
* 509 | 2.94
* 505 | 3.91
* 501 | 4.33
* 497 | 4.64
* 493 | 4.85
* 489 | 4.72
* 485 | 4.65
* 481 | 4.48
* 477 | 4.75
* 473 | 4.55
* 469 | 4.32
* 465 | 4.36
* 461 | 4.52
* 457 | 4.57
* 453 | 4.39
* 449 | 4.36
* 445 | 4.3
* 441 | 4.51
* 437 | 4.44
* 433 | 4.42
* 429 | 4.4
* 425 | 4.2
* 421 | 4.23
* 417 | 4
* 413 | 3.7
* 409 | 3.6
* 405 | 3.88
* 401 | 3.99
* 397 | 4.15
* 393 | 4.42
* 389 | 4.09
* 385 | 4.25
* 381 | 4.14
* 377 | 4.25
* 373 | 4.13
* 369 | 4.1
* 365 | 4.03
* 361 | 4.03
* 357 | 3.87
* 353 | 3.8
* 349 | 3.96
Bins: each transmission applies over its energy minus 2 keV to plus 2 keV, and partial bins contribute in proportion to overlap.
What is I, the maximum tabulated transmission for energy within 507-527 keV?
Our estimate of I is 4.16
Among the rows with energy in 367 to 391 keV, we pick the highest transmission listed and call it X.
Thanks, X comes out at 4.25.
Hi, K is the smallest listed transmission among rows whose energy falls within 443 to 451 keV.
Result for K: 4.3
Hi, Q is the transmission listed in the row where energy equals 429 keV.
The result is 4.4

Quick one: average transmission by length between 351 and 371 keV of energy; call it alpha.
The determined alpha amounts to 3.97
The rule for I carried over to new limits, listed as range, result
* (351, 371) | 4.1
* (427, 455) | 4.51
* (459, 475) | 4.55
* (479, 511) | 4.85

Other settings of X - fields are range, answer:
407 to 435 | 4.42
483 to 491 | 4.72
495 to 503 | 4.64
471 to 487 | 4.75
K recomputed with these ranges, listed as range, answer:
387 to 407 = 3.88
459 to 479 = 4.32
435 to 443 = 4.44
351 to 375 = 3.8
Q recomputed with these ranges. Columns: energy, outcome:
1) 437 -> 4.44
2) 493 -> 4.85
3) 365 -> 4.03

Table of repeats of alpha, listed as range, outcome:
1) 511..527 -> 3.43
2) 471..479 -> 4.65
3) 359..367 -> 4.03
